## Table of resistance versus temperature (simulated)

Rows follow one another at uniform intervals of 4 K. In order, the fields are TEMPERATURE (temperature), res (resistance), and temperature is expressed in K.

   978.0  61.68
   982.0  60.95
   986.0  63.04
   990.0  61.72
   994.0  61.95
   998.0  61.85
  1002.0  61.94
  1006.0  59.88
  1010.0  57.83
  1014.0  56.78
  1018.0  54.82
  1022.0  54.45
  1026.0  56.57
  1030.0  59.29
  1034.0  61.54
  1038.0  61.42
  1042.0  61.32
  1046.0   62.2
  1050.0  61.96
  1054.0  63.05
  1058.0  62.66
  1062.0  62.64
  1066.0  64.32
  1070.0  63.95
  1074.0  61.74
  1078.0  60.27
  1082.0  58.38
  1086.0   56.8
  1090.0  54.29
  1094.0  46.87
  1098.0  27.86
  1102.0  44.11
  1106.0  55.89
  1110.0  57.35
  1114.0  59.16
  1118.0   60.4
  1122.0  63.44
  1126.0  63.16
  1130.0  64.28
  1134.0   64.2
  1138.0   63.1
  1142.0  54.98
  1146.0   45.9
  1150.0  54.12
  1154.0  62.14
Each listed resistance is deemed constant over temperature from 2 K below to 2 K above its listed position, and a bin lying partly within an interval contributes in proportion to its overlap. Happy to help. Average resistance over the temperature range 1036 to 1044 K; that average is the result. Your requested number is 61.4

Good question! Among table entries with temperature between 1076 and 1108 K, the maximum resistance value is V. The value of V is 60.27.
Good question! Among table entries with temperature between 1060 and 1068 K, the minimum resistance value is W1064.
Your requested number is 62.64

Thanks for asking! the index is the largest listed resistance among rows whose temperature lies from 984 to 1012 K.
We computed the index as 63.04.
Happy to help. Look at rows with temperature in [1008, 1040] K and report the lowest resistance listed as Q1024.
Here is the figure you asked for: 54.45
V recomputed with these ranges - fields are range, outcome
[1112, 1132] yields 64.28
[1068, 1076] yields 63.95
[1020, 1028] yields 56.57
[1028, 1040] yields 61.54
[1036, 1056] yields 63.05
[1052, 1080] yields 64.32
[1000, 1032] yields 61.94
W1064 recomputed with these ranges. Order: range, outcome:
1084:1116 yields 27.86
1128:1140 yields 63.1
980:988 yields 60.95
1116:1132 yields 60.4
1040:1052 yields 61.32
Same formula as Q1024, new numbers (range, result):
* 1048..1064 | 61.96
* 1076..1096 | 46.87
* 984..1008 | 59.88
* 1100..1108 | 44.11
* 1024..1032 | 56.57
